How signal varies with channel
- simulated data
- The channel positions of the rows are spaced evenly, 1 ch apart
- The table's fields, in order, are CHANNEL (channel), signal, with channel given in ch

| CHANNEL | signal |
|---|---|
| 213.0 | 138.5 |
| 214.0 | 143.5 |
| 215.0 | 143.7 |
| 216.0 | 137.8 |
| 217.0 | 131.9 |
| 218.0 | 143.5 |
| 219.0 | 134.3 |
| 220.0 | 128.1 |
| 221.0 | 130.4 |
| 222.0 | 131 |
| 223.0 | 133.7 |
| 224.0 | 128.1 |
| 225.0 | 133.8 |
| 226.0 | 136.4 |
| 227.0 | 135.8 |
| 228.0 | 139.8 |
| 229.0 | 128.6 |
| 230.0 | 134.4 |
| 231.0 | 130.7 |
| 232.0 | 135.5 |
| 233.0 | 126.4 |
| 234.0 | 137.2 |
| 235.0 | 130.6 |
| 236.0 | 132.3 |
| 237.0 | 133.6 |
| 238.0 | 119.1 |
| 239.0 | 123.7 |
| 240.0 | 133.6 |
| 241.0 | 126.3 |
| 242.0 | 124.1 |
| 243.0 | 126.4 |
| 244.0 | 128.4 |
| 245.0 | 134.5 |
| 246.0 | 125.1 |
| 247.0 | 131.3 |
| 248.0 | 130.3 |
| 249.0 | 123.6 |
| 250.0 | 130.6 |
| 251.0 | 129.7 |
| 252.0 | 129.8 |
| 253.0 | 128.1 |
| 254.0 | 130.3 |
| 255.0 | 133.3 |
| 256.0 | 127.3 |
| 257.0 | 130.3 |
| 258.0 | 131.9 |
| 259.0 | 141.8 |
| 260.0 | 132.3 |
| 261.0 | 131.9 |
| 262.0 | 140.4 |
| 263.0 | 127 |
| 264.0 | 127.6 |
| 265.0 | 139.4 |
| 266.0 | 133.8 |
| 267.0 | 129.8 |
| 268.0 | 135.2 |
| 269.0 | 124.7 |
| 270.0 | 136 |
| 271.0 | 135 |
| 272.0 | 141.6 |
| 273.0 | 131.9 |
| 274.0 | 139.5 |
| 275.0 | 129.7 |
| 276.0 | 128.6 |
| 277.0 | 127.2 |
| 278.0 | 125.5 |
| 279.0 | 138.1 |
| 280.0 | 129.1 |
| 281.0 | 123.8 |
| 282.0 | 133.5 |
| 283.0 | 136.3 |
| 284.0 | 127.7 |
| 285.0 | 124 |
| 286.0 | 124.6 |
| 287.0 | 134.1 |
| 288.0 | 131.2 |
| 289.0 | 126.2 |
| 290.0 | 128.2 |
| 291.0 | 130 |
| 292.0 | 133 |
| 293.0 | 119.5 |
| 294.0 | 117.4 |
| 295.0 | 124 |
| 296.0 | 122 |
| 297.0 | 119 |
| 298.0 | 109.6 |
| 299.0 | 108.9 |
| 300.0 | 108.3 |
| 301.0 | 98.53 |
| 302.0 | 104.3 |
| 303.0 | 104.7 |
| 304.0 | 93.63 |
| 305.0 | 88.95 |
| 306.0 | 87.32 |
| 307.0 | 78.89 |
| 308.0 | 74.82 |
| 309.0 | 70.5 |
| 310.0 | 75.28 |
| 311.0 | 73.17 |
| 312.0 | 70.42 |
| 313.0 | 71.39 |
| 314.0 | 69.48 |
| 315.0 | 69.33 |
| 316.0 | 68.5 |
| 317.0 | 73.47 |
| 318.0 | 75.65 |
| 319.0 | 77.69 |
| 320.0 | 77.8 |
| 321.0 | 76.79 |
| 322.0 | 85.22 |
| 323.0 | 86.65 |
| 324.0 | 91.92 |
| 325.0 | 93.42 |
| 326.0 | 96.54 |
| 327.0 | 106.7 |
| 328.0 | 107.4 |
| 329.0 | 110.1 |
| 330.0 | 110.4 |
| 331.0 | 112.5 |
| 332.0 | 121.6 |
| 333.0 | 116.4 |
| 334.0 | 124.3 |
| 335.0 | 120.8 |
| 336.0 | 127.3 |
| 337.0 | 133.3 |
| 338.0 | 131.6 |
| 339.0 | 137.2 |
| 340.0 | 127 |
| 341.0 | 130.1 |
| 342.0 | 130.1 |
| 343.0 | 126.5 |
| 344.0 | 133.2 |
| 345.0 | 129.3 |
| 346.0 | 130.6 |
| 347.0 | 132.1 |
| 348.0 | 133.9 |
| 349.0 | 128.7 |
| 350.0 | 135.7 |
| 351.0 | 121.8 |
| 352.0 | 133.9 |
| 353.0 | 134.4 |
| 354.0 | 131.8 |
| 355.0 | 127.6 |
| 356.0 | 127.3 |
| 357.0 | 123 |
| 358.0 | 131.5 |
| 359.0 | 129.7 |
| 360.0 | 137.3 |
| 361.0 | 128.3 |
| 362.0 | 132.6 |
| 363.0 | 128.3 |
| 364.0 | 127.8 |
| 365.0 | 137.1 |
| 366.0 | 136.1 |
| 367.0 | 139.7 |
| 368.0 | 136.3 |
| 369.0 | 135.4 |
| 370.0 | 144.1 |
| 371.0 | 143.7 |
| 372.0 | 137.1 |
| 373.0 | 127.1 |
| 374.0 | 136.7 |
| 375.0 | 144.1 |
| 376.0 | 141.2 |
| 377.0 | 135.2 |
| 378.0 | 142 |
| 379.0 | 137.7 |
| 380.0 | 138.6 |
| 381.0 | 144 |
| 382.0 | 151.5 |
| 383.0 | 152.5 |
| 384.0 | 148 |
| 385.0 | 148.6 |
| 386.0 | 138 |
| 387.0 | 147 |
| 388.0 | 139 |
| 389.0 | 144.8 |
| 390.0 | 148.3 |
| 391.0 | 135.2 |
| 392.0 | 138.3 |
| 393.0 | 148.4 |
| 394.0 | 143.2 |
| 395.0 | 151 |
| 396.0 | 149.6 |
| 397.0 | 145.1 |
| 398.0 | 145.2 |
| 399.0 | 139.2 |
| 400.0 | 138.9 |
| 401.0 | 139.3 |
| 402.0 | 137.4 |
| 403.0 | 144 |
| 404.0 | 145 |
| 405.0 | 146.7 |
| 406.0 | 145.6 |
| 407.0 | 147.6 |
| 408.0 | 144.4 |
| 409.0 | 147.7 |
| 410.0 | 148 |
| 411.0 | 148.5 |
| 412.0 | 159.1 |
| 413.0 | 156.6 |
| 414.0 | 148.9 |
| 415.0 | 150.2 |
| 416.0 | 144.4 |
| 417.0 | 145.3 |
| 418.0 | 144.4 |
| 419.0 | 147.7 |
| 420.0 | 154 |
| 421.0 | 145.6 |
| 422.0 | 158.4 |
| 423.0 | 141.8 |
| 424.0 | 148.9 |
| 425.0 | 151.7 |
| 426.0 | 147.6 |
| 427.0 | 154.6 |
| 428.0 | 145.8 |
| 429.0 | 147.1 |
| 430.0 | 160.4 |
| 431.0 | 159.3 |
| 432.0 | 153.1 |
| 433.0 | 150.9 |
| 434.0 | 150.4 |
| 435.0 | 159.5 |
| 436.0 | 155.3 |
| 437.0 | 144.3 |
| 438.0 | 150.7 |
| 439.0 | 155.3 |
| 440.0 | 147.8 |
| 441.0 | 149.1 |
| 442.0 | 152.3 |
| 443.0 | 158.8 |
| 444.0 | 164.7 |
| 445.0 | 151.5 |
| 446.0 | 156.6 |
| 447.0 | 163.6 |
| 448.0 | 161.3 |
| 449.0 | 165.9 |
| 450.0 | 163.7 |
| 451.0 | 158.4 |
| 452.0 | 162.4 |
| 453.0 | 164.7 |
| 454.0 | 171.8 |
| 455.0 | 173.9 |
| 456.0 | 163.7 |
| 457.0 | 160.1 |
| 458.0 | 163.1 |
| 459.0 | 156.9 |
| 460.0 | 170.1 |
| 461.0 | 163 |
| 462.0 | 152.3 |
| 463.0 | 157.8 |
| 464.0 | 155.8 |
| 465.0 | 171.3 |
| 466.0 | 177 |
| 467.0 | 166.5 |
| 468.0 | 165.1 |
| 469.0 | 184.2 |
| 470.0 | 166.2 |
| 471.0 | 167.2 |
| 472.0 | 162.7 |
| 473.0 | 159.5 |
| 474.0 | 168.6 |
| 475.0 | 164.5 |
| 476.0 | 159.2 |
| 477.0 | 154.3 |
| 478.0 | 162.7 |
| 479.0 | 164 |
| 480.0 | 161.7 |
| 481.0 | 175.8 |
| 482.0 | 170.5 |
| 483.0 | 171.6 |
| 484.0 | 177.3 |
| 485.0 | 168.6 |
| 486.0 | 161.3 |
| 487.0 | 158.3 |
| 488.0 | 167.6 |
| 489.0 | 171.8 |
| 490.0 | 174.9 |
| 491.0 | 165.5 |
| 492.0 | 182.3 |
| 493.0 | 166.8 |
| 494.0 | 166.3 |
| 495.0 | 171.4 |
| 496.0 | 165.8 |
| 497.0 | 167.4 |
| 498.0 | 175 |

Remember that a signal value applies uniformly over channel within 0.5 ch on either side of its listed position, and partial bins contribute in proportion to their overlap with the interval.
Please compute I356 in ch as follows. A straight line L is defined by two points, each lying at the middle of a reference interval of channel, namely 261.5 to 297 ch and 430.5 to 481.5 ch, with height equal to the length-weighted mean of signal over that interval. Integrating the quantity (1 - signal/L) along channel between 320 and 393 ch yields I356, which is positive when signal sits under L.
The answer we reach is 7.66 ch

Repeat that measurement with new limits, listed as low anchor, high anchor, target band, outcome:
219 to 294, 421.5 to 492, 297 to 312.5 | 5.3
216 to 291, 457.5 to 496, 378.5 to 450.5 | 3.5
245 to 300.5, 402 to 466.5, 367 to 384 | 0.5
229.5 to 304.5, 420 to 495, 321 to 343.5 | 4.1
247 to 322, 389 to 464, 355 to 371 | 0.3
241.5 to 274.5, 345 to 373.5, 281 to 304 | 2.0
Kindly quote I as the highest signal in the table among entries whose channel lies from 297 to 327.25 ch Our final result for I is 119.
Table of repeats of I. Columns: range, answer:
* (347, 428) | 159.1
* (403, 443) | 160.4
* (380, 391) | 152.5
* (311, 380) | 144.1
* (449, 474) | 184.2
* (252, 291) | 141.8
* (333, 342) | 137.2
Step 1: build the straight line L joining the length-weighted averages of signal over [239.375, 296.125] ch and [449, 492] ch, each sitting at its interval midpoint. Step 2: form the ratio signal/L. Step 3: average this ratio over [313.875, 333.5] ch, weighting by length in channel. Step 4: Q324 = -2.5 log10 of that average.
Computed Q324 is 0.460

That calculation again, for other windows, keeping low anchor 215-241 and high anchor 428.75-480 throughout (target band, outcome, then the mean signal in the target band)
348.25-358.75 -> 0.144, 130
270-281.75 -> 0.052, 132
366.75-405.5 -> 0.073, 142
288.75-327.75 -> 0.445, 94.4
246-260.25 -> 0.042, 131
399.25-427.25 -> 0.058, 147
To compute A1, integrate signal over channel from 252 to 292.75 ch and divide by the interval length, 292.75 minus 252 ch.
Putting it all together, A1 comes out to 131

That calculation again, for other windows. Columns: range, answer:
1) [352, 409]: 140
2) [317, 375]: 122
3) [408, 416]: 150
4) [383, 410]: 144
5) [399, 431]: 148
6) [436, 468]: 160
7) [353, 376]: 134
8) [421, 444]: 152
